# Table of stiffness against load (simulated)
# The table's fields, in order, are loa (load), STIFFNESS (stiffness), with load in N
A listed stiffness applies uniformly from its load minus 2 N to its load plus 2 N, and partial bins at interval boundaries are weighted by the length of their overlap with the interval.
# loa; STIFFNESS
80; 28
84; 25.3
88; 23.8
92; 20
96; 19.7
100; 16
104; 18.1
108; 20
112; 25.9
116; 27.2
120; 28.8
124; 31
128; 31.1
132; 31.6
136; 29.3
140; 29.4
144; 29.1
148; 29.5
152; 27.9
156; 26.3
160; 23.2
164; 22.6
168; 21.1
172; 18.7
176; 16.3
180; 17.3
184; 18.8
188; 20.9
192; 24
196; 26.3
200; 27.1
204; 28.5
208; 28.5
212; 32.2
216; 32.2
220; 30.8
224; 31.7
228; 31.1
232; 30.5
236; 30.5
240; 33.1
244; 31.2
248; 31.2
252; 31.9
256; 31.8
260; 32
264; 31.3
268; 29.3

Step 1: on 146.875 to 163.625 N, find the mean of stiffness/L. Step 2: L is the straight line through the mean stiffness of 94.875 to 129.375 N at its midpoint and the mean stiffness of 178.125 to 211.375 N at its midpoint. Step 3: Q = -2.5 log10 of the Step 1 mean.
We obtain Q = -0.08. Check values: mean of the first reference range 24.2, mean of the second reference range 24.3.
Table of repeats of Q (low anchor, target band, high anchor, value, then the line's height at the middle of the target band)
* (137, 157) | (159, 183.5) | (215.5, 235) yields 0.43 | 29.4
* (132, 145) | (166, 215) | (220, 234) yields 0.28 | 30.5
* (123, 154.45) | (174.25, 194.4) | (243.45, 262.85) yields 0.48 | 30.5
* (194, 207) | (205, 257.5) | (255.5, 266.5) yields -0.06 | 29.5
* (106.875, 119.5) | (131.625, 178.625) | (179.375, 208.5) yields -0.02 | 24.6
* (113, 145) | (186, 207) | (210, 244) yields 0.21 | 30.9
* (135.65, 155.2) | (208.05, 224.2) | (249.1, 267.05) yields -0.03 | 30.6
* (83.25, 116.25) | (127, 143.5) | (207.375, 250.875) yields -0.25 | 24.1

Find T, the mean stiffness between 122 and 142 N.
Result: 30.5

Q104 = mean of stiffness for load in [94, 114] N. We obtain 19.9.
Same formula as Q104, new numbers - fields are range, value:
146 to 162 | 26.7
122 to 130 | 31.1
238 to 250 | 31.8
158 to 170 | 22.3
